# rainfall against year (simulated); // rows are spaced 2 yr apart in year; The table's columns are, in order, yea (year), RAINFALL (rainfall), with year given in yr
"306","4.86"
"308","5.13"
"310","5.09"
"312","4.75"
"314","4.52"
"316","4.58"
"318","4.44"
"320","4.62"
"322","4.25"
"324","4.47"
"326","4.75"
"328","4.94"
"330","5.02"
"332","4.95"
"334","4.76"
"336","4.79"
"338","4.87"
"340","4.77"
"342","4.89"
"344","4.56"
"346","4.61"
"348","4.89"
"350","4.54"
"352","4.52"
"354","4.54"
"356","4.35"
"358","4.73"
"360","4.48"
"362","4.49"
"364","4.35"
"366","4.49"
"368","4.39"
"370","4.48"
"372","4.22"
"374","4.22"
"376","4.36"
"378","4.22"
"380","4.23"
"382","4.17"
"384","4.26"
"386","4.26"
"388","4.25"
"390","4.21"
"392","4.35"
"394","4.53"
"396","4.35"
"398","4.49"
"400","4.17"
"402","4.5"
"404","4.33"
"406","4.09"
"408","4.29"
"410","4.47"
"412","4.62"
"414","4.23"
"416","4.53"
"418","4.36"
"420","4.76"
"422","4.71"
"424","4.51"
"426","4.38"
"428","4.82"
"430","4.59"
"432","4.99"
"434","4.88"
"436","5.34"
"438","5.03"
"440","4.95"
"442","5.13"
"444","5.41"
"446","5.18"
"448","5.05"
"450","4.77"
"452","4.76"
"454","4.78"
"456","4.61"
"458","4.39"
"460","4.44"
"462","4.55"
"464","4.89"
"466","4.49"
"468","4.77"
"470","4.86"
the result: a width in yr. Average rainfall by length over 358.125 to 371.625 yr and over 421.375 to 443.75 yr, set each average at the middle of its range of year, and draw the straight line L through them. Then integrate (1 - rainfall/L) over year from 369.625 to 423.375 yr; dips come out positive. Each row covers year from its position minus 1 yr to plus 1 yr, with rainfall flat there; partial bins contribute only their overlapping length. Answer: 3.4 yr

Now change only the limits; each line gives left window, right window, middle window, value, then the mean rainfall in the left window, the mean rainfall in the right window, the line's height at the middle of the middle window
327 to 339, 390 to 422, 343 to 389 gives 2.51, 4.89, 4.41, 4.67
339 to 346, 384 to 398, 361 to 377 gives 0.48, 4.72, 4.33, 4.51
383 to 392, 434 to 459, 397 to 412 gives 0.34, 4.26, 4.95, 4.46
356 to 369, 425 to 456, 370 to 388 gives 1.24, 4.48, 4.93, 4.57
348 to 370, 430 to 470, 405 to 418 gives 0.93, 4.51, 4.86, 4.71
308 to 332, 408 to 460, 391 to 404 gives 0.95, 4.71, 4.75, 4.74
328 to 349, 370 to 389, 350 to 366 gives 0.19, 4.82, 4.26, 4.55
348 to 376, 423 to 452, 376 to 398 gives 1.51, 4.46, 4.92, 4.61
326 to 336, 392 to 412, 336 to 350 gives 0.15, 4.89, 4.37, 4.8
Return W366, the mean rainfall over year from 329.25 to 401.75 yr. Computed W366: 4.49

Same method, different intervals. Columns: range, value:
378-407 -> 4.3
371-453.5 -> 4.56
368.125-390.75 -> 4.27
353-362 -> 4.52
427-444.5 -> 5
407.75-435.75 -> 4.61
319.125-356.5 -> 4.69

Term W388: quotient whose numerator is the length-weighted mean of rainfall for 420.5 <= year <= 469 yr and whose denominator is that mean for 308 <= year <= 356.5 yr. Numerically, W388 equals 1.0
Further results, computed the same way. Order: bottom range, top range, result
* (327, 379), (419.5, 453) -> 1.07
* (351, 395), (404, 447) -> 1.08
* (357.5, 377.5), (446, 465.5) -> 1.07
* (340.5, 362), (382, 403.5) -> 0.94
